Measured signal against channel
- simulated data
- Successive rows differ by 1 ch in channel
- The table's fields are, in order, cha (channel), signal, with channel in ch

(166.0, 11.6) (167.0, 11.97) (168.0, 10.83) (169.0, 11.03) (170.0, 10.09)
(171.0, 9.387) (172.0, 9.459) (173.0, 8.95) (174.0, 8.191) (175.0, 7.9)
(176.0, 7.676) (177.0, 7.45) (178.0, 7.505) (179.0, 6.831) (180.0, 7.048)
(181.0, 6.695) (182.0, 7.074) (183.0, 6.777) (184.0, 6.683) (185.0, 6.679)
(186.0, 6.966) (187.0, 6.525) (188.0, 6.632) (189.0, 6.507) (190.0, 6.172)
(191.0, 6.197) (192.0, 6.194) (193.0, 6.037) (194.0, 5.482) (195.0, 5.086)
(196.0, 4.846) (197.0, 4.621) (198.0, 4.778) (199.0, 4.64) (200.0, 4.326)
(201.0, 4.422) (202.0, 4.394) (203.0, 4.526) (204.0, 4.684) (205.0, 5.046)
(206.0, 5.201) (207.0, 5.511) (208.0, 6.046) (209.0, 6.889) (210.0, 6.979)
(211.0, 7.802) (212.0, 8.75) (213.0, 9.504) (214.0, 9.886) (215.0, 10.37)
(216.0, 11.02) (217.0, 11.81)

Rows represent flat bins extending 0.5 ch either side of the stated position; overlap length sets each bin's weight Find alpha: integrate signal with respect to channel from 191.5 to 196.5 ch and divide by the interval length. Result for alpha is 5.53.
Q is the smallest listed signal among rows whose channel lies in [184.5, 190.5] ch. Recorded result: 6.172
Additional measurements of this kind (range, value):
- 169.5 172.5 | 9.387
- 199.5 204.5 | 4.326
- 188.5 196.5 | 4.846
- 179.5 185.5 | 6.679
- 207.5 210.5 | 6.046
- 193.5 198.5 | 4.621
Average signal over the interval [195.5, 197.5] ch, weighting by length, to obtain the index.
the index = 4.73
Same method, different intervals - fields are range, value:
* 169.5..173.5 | 9.47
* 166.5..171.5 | 10.7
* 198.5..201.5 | 4.46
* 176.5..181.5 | 7.11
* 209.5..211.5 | 7.39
